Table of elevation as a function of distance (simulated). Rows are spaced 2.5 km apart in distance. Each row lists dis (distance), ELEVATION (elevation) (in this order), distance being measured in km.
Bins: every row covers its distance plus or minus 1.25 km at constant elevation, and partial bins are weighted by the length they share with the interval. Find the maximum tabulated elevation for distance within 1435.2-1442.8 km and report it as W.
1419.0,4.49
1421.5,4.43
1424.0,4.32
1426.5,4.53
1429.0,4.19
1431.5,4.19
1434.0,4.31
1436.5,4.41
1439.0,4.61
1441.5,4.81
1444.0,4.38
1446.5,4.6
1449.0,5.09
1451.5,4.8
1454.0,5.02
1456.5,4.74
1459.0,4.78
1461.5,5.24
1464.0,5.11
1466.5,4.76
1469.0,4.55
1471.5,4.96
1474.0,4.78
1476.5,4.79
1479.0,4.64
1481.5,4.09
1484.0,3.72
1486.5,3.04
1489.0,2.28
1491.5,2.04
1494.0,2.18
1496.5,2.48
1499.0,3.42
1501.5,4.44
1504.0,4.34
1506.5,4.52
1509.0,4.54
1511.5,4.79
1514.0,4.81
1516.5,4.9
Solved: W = 4.81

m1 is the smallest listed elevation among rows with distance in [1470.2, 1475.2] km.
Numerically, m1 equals 4.78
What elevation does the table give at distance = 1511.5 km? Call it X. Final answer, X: 4.79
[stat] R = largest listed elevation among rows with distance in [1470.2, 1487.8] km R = 4.96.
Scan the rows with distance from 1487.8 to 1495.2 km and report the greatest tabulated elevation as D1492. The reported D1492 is 2.28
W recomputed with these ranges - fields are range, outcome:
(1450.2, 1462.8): 5.24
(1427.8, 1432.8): 4.19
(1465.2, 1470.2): 4.76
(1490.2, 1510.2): 4.54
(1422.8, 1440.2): 4.61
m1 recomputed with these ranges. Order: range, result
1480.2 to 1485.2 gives 3.72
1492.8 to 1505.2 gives 2.18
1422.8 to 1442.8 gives 4.19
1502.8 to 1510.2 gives 4.34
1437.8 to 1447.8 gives 4.38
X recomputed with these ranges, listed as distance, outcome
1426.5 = 4.53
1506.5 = 4.52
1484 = 3.72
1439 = 4.61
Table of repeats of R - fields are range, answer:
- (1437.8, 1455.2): 5.09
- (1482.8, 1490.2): 3.72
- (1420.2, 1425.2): 4.43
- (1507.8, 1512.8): 4.79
